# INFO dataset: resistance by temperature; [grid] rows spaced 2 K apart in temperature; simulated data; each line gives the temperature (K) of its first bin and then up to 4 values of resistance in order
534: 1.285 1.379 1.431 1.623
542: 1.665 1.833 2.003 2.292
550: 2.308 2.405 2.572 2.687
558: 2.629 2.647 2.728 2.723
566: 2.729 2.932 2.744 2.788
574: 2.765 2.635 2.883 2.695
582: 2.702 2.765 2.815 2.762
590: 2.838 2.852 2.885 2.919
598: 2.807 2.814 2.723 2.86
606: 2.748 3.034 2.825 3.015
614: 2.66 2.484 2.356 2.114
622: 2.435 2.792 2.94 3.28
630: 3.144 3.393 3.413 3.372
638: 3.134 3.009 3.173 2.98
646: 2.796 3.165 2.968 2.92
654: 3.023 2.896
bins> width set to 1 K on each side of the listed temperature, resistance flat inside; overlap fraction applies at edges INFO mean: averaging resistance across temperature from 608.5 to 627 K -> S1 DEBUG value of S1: 2.64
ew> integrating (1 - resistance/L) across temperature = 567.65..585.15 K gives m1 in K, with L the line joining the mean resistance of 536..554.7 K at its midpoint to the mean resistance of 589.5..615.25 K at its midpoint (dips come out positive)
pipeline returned -2.3 K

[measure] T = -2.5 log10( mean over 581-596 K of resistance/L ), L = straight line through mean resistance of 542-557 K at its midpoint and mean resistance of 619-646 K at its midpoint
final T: -0.080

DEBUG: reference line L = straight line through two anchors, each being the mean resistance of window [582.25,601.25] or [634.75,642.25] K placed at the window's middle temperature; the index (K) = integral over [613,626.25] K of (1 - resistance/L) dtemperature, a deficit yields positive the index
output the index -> 2.3 K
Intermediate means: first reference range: 2.82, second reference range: 3.18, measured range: 2.52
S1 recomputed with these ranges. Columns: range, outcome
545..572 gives 2.58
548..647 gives 2.81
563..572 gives 2.78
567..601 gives 2.8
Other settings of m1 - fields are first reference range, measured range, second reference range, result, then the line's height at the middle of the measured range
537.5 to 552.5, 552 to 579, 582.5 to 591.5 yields -4.2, 2.36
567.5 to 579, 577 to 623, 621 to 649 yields 2.7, 2.91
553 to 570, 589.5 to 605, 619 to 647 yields 0.1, 2.85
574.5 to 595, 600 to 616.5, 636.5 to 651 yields 0.5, 2.89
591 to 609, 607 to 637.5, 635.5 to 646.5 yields 0.9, 2.97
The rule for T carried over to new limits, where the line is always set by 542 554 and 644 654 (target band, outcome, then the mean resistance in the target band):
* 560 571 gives -0.198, 2.76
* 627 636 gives -0.171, 3.31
